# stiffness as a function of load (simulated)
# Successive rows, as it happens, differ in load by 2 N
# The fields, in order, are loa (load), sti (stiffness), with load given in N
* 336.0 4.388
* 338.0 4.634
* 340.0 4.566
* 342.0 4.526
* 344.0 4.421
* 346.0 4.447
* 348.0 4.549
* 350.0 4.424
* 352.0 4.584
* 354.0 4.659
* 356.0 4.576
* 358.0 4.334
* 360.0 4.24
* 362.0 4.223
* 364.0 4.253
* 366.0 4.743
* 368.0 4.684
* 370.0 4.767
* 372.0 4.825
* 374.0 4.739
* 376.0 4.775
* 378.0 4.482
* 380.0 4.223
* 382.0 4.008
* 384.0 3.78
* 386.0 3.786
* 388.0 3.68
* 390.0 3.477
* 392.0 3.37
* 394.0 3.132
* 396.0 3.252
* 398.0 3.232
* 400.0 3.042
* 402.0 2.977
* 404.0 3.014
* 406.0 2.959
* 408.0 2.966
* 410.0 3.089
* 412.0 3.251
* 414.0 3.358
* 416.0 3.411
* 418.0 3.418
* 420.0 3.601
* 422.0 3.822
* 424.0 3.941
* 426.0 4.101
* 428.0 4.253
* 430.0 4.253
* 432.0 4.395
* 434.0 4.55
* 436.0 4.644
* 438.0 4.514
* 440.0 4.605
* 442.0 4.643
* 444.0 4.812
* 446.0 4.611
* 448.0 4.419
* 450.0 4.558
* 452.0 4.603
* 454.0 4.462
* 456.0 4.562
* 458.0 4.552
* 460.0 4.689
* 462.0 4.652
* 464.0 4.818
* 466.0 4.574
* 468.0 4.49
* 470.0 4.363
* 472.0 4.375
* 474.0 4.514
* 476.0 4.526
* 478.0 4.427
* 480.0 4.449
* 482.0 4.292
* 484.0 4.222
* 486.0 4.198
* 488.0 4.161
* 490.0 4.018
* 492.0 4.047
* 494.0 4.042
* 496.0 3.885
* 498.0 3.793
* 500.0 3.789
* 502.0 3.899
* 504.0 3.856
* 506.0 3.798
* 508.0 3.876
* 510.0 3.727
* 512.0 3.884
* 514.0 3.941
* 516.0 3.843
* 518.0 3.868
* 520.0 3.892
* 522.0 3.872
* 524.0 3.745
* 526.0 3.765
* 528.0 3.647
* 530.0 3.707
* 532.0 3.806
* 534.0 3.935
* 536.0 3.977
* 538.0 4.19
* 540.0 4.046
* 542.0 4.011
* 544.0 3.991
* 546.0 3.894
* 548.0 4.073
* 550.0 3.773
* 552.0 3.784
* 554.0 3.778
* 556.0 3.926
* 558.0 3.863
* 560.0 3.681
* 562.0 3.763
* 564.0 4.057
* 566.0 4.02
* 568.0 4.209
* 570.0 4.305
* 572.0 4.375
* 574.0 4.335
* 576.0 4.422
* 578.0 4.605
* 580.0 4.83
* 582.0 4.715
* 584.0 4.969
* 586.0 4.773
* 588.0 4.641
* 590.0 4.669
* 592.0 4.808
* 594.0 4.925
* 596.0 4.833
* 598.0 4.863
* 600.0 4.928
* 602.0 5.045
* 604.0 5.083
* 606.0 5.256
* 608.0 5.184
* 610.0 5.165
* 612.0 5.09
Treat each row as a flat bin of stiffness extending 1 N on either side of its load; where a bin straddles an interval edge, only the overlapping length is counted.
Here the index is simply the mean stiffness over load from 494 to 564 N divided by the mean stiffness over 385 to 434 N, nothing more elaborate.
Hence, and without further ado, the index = 1.1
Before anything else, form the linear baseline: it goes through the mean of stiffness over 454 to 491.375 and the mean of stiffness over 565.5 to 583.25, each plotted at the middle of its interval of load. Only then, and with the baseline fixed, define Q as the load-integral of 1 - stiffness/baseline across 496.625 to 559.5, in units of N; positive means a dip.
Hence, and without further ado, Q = 8.1 N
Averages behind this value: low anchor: 4.43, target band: 3.87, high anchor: 4.44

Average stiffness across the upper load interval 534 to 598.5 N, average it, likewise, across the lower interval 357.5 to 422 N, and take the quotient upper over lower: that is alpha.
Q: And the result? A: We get 1.1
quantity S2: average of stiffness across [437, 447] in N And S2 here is 4.64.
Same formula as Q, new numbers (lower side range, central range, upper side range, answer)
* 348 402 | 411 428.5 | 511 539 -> 1.60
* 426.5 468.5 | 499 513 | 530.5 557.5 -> 1.15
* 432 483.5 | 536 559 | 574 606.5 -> 3.82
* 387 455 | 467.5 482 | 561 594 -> -1.35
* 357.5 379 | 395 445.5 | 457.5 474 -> 8.71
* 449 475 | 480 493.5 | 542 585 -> 0.86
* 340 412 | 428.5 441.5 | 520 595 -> -1.40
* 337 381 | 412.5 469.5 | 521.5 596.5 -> 0.76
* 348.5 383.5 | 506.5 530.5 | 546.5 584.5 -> 2.43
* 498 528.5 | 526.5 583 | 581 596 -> 3.90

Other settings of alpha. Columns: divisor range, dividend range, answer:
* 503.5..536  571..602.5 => 1.24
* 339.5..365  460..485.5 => 1.01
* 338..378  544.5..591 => 0.93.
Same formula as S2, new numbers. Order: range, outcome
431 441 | 4.54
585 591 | 4.69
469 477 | 4.44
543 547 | 3.94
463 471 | 4.56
